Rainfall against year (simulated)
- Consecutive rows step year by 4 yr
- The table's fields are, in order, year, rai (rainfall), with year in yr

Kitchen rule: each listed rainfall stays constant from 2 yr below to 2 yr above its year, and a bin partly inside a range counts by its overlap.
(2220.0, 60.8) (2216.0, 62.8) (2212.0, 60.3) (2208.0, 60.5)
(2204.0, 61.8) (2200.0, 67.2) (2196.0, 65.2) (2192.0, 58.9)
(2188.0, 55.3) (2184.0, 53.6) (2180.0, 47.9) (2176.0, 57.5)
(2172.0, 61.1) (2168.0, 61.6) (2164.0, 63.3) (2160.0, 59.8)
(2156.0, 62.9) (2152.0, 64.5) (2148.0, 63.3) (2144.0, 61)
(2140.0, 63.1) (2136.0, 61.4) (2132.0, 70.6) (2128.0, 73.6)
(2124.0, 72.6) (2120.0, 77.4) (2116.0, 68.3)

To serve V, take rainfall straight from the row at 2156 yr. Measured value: 62.9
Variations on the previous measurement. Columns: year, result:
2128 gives 73.6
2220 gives 60.8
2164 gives 63.3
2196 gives 65.2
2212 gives 60.3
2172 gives 61.1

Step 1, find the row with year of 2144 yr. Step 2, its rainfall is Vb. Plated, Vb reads 61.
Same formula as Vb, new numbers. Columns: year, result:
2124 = 72.6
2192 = 58.9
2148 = 63.3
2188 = 55.3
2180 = 47.9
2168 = 61.6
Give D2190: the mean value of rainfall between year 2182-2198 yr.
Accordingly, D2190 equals 58.2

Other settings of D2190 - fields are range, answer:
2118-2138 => 71.1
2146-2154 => 63.9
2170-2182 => 55.5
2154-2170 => 61.9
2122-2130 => 73.1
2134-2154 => 62.7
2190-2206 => 63.3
